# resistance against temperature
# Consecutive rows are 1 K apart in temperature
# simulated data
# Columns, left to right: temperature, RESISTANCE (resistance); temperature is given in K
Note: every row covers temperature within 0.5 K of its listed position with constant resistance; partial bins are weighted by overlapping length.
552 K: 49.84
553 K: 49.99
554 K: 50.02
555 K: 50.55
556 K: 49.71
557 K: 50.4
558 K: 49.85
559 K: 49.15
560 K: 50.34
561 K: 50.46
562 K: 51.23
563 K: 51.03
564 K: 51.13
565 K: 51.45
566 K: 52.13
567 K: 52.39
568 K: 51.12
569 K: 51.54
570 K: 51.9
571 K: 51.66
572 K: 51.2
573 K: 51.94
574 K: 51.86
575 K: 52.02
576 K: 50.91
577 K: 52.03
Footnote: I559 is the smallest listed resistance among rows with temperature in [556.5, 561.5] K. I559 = 49.15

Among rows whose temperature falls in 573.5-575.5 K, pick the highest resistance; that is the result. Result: 52.02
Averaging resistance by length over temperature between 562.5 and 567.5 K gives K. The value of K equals 51.6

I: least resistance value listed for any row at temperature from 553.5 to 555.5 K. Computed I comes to 50.02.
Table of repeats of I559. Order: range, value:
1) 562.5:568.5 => 51.03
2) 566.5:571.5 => 51.12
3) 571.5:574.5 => 51.2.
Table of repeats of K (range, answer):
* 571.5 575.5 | 51.8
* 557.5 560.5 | 49.8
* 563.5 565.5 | 51.3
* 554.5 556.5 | 50.1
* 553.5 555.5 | 50.3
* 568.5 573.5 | 51.6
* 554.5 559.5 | 49.9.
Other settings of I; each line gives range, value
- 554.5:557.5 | 49.71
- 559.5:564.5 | 50.34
